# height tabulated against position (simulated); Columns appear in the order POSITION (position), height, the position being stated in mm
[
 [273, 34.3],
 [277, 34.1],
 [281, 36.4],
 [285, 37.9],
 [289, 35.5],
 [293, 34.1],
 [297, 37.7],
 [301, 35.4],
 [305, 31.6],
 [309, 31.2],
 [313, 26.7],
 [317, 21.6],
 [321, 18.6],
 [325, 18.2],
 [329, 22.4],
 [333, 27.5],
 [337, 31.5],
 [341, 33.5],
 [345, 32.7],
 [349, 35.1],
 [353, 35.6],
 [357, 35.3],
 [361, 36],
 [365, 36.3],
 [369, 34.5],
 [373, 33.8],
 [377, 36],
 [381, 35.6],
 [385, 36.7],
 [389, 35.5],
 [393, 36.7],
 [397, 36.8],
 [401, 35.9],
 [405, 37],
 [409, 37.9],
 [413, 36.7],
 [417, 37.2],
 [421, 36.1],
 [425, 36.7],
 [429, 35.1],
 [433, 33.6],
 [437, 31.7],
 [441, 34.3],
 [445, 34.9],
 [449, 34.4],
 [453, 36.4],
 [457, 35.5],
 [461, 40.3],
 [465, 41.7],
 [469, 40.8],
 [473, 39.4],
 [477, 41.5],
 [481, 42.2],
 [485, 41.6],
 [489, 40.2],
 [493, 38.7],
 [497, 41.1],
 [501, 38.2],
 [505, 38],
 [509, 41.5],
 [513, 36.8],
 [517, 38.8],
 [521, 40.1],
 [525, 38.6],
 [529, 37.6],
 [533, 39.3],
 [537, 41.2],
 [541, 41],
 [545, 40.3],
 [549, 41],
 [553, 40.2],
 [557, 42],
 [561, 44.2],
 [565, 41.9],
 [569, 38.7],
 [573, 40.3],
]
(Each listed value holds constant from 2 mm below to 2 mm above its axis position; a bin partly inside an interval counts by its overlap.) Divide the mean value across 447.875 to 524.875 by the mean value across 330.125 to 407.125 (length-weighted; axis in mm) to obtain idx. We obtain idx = 1.13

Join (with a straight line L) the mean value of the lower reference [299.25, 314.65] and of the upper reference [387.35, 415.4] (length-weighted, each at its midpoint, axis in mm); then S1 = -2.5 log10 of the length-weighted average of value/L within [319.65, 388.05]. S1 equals 0.07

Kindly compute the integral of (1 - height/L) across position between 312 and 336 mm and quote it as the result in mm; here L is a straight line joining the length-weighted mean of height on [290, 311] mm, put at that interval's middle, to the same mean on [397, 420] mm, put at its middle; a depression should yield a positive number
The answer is 8.3 mm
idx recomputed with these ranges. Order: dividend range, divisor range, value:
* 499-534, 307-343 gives 1.51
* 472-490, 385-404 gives 1.13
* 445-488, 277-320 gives 1.20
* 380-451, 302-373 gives 1.19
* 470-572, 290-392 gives 1.26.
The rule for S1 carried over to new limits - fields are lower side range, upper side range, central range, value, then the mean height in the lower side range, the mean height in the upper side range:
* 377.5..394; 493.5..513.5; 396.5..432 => 0.010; 36.1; 39.3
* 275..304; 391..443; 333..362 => 0.064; 35.7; 35.8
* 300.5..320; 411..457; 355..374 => -0.129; 28.3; 35.2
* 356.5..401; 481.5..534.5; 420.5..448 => 0.083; 35.8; 39.4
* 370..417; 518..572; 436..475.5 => 0.025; 36.2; 40.4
